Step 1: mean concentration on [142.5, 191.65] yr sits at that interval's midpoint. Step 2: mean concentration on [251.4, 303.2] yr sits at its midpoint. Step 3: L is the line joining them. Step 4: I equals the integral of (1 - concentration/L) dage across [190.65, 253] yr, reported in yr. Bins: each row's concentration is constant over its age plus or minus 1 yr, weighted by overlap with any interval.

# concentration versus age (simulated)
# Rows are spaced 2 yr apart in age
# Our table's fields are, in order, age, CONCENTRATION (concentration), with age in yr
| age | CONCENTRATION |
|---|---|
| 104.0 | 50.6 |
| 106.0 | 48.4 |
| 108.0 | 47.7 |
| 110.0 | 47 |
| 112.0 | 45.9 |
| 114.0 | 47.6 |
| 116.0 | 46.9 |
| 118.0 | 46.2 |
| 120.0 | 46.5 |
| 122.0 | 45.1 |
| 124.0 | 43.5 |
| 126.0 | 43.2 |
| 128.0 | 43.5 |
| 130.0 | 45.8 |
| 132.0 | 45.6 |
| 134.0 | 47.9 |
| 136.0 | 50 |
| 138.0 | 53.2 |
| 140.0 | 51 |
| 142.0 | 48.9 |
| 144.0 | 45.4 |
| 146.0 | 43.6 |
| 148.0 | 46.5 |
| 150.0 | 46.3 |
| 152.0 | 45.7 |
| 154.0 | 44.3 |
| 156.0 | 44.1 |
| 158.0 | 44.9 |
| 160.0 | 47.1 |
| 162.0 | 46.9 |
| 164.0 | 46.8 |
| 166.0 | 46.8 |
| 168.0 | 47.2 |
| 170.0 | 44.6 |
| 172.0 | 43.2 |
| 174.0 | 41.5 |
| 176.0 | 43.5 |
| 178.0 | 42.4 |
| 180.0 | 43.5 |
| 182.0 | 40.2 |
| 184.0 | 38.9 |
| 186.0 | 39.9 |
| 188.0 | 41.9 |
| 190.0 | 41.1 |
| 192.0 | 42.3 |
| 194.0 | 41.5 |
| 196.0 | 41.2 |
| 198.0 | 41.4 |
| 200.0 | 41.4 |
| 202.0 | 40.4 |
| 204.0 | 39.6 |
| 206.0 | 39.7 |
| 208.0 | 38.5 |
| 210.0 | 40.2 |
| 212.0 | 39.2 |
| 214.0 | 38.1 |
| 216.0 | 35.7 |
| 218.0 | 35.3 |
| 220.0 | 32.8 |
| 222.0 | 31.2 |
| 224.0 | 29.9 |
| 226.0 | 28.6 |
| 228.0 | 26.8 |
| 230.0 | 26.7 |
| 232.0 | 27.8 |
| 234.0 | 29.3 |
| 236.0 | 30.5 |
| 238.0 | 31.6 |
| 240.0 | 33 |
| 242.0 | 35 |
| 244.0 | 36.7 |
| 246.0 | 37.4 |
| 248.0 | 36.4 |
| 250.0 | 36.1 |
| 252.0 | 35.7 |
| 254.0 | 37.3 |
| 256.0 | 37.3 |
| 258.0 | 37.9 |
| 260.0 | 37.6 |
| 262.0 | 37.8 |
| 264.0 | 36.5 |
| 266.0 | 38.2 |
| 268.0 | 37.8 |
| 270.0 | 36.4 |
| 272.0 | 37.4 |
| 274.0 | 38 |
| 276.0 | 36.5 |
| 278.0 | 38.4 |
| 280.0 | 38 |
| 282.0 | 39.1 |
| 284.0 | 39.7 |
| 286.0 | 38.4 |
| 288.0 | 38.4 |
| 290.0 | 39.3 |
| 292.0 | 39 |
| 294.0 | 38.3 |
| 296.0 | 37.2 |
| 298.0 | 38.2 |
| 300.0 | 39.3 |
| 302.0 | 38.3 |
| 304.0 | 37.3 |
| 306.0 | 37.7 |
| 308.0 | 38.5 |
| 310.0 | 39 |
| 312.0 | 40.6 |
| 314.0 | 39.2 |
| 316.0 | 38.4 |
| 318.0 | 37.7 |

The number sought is 8.4 yr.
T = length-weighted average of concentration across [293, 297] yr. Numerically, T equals 37.8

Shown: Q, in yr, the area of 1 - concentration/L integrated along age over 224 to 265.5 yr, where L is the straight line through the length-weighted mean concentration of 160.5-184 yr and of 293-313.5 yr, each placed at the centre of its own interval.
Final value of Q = 7.2 yr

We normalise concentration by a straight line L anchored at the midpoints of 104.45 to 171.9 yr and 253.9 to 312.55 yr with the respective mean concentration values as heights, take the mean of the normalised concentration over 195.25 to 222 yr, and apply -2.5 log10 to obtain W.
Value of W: 0.11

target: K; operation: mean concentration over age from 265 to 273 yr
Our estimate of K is 37.4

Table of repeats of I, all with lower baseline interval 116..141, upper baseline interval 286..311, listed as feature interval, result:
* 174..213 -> 2.4 yr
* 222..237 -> 4.7 yr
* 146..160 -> 0.1 yr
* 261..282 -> 1.1 yr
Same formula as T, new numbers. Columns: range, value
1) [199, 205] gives 40.5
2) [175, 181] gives 43.1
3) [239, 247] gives 35.5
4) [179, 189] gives 40.9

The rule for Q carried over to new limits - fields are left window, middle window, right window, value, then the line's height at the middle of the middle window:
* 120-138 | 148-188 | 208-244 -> -3.34 yr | 40.7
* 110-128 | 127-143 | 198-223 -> -1.46 yr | 44.2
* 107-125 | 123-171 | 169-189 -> -2.44 yr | 44.1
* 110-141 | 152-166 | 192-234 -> -1.05 yr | 42.6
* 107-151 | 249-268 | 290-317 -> 1.62 yr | 40.7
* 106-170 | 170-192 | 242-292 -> 0.88 yr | 43.5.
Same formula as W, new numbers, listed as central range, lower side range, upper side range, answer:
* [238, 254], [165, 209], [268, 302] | 0.12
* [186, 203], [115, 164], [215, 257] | -0.07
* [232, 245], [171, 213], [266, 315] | 0.22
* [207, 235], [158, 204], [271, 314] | 0.25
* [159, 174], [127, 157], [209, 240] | -0.08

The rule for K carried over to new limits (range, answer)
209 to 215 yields 39.2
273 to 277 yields 37.2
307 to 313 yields 39.4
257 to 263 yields 37.8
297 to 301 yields 38.8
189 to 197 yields 41.5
